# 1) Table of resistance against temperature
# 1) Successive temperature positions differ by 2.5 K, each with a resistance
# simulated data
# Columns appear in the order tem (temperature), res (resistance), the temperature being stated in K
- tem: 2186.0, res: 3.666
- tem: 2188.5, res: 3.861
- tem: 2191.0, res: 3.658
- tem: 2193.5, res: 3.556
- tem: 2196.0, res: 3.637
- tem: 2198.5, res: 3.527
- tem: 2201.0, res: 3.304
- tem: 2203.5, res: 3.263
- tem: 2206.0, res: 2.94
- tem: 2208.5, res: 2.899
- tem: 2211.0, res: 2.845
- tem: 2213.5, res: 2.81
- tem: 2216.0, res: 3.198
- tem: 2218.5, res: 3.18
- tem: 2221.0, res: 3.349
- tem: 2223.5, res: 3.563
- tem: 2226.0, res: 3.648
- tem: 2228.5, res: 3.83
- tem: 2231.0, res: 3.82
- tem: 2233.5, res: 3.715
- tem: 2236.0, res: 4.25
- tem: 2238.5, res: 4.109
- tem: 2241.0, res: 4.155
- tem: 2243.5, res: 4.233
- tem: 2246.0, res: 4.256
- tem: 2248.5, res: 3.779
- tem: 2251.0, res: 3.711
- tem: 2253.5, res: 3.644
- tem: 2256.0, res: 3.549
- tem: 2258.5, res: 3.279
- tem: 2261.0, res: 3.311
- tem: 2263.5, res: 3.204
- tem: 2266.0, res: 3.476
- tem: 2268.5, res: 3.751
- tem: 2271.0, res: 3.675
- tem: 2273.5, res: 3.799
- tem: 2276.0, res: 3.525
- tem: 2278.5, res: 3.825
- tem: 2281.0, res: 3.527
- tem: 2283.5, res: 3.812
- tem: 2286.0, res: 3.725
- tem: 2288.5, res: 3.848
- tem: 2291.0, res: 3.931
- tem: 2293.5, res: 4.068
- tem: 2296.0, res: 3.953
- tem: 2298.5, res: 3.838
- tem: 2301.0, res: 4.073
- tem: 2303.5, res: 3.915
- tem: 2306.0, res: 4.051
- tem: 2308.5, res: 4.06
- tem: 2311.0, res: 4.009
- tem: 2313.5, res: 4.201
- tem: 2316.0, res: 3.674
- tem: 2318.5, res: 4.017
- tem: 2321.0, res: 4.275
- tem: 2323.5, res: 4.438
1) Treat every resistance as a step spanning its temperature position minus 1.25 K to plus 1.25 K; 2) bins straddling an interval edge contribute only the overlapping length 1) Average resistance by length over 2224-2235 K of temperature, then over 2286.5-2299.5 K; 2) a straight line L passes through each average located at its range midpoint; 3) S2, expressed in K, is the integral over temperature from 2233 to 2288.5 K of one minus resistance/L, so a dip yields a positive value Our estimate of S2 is 1.3 K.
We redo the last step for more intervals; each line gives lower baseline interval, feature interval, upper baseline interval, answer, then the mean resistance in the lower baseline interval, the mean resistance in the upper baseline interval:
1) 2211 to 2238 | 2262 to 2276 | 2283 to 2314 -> 0.8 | 3.52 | 3.96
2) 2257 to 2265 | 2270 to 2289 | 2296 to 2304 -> -0.6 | 3.28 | 3.95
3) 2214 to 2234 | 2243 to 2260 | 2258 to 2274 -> -1.2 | 3.5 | 3.5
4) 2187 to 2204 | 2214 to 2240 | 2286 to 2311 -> 0.3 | 3.56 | 3.96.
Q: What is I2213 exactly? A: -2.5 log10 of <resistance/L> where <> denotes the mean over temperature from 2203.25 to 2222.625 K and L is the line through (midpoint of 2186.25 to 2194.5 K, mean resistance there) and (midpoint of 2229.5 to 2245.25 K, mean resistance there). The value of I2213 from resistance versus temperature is 0.25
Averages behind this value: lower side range 3.69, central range 3.06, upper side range 4.05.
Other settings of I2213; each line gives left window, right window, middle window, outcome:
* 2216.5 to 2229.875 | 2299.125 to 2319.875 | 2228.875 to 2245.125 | -0.13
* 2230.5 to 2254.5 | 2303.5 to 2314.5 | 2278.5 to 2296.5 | 0.06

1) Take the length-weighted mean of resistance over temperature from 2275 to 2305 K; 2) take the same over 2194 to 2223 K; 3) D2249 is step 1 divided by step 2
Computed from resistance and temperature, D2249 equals 1.2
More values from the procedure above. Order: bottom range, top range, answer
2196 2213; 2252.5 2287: 1.13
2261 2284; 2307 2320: 1.11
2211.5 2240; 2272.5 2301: 1.07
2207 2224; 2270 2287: 1.19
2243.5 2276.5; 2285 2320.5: 1.09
